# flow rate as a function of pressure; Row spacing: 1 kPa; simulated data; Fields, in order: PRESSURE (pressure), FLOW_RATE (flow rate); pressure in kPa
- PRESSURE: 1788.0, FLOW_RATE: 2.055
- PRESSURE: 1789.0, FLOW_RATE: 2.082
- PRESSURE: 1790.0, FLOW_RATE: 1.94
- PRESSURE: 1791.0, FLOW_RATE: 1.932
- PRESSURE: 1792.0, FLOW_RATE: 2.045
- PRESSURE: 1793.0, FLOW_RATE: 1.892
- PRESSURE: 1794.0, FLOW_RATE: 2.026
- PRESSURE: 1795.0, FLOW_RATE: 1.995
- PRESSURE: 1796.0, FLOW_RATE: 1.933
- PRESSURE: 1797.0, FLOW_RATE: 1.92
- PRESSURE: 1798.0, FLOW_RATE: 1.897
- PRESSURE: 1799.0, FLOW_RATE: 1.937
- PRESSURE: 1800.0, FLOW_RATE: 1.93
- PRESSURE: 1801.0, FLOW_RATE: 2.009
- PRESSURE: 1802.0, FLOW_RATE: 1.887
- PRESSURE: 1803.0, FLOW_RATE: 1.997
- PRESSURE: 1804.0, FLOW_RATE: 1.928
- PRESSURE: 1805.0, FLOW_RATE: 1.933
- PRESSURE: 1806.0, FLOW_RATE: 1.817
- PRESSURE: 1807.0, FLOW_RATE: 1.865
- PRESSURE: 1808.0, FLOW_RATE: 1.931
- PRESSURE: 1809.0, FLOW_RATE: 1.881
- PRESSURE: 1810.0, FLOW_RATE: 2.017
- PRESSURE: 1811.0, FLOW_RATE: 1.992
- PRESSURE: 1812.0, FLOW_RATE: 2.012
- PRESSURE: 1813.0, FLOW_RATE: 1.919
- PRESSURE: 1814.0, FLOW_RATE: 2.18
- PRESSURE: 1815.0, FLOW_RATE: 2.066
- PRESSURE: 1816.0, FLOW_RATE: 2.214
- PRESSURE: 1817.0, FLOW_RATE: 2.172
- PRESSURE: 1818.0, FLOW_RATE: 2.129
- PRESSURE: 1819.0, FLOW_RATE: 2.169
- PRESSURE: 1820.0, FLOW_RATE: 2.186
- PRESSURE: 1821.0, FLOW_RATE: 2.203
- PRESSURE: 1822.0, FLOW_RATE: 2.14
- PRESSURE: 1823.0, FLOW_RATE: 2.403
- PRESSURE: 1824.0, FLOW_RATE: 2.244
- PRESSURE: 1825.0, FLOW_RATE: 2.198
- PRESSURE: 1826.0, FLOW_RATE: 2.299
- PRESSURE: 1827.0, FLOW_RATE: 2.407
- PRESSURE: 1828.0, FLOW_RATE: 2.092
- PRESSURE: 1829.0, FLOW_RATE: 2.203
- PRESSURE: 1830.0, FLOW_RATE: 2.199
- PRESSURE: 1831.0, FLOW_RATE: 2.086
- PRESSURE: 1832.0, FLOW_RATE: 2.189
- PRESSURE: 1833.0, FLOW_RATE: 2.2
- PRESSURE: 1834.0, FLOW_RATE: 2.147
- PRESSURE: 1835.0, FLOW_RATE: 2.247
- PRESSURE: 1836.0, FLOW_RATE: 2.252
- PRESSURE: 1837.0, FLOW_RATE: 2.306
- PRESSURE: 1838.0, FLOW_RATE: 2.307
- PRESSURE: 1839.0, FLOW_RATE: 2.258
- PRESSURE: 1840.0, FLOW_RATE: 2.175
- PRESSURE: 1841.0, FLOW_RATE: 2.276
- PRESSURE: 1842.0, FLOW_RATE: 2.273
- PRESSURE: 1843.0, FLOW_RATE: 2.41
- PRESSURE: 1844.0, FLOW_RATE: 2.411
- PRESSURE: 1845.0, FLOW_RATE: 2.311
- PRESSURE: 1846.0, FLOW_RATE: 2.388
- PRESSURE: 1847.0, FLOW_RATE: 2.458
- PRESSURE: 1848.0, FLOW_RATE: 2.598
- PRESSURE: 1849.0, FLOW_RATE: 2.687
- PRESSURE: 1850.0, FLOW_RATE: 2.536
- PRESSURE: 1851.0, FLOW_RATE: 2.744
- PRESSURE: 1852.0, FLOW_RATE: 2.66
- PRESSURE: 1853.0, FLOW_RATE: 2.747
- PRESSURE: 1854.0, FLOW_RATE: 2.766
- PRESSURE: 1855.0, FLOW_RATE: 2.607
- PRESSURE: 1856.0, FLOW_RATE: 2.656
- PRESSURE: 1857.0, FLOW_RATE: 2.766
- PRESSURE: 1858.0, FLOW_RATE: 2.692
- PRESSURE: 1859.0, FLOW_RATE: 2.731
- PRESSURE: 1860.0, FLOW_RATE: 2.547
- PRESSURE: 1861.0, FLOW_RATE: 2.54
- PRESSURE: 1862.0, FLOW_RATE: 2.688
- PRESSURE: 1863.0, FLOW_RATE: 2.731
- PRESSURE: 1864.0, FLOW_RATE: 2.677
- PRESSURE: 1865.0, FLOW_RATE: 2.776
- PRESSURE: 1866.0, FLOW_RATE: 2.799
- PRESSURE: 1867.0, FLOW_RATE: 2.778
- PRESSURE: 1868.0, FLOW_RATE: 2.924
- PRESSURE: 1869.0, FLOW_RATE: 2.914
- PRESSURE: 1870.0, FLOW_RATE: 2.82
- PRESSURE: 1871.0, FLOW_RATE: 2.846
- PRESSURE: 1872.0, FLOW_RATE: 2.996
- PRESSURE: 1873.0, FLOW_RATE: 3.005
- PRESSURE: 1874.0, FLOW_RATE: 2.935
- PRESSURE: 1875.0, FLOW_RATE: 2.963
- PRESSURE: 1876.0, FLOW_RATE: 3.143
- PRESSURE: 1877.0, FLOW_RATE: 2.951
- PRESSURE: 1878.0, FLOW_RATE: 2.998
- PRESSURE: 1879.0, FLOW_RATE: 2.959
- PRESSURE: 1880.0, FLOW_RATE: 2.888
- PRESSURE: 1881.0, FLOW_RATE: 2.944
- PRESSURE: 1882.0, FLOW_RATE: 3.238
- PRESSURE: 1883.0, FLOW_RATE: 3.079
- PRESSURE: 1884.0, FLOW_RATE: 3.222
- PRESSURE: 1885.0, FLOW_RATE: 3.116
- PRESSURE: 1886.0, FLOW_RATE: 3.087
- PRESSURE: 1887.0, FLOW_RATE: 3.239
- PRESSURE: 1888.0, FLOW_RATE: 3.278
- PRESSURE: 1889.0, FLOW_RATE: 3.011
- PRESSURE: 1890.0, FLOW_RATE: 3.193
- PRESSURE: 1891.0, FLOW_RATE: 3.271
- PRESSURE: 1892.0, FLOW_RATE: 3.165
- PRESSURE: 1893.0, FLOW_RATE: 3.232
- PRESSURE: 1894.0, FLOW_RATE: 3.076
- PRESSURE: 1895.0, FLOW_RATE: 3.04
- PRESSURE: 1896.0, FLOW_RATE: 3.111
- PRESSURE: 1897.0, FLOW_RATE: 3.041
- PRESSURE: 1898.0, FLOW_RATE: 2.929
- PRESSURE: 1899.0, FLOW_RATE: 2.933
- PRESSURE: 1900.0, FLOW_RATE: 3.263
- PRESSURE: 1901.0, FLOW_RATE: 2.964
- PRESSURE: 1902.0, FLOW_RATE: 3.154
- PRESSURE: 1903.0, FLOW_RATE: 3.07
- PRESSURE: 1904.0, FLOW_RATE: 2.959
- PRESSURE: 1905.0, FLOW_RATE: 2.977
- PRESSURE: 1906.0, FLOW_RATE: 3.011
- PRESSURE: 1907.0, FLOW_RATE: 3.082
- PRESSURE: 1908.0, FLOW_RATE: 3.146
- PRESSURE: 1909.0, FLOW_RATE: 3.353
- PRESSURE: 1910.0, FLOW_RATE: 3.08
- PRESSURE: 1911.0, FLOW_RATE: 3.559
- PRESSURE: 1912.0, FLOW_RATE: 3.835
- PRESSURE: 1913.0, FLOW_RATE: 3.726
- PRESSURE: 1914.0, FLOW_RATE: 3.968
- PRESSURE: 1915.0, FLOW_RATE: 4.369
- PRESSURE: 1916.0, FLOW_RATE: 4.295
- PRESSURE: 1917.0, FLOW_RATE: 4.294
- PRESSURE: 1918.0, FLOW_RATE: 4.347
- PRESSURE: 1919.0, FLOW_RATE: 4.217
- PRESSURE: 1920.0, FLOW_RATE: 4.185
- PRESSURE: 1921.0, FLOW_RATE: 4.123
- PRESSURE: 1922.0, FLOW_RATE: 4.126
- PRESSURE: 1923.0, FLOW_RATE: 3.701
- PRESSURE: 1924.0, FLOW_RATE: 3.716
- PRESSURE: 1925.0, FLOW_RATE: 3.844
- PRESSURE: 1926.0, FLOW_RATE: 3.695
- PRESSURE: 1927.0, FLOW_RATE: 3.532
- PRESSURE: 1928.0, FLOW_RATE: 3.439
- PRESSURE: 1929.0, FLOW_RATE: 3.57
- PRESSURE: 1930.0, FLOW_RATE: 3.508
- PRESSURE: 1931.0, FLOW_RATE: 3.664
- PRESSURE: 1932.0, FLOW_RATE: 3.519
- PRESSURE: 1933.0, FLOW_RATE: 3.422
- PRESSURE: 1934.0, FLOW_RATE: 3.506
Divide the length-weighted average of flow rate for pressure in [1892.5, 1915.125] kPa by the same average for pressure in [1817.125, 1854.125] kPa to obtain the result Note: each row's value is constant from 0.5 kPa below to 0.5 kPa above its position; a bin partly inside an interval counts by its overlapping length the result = 1.39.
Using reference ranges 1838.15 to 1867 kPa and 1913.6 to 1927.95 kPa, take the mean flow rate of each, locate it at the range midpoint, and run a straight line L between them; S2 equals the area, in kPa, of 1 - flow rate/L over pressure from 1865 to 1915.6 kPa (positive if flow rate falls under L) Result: 3.4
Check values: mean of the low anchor 2.57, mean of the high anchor 4.01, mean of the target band 3.13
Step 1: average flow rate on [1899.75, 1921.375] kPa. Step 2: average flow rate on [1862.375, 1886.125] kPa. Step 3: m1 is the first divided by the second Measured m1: 1.2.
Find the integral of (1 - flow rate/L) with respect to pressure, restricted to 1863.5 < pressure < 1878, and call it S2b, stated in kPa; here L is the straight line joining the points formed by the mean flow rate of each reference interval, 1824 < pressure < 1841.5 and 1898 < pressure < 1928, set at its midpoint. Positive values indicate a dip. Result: -0.1 kPa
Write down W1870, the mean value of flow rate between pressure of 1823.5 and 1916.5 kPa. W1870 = 2.83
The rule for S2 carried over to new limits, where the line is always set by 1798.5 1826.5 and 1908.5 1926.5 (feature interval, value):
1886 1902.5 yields 1.8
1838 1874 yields 2.5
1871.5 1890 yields 1.1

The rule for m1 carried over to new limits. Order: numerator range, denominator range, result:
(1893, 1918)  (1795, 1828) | 1.63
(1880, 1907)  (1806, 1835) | 1.45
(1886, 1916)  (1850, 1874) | 1.18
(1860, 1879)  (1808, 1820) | 1.38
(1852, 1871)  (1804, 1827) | 1.31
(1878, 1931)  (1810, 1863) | 1.45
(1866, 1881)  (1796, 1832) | 1.42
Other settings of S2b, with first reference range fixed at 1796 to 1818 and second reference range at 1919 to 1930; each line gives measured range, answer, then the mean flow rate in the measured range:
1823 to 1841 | 1.0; 2.23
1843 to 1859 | 0.4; 2.6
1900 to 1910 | 1.2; 3.09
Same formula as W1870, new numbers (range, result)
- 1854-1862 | 2.66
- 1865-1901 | 3.03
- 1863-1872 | 2.82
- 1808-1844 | 2.18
